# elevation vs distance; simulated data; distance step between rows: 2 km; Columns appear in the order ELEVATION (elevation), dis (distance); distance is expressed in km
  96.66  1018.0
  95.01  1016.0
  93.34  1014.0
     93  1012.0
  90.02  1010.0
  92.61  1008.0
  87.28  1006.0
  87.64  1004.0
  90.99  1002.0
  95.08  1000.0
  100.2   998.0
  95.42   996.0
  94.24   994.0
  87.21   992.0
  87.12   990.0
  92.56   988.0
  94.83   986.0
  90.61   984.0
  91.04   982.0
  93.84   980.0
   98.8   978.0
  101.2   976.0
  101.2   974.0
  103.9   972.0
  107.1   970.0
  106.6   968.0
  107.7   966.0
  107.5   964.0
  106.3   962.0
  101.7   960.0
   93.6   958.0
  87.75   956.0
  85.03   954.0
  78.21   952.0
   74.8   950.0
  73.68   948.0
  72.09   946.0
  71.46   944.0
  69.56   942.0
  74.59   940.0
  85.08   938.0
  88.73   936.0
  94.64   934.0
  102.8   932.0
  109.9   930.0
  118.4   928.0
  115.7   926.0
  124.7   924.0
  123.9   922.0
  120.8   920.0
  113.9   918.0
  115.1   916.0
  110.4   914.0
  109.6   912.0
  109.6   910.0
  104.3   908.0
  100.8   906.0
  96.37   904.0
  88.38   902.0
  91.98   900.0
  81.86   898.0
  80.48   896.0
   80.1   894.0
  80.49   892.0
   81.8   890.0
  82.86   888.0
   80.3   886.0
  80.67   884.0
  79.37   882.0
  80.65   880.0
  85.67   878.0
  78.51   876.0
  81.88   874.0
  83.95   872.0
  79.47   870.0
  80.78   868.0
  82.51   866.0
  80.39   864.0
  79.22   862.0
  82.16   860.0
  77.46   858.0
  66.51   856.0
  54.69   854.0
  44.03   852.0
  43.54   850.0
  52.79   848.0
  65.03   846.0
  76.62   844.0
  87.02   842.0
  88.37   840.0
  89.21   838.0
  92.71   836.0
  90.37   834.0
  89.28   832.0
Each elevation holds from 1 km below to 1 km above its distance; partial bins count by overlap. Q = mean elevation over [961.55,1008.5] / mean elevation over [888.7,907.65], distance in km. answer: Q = 1.1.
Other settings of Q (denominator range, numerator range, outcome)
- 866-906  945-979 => 1.13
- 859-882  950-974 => 1.20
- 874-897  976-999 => 1.16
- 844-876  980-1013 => 1.30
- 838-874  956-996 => 1.35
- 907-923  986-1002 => 0.82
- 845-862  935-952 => 1.23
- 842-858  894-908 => 1.49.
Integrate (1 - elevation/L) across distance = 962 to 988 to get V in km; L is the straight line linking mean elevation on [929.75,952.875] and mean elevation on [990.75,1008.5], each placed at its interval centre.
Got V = -3.68 km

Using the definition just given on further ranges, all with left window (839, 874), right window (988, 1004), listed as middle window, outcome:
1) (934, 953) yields 1.7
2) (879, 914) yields -5.0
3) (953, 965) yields -1.3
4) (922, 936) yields -4.7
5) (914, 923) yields -4.0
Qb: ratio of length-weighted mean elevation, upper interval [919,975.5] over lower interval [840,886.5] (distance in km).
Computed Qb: 1.3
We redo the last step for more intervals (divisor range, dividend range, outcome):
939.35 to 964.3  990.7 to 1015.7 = 1.10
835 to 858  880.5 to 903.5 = 1.19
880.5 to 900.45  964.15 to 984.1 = 1.24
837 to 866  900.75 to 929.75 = 1.56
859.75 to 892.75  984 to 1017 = 1.14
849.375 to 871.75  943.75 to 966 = 1.24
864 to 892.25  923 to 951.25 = 1.12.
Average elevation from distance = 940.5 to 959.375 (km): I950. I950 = 78.8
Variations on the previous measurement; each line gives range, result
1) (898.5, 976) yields 98.6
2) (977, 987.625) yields 93.7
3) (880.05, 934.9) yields 98.9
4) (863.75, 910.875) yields 85.6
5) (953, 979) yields 101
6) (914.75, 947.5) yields 99.8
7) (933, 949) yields 78.7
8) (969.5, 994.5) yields 95.5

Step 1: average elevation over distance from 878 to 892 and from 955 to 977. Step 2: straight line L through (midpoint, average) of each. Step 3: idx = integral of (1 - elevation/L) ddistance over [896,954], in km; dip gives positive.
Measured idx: -3.6 km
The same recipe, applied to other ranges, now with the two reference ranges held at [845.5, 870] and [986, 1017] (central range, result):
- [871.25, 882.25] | -1.64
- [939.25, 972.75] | -1.88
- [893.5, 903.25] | -1.34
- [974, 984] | -0.88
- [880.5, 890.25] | -1.11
